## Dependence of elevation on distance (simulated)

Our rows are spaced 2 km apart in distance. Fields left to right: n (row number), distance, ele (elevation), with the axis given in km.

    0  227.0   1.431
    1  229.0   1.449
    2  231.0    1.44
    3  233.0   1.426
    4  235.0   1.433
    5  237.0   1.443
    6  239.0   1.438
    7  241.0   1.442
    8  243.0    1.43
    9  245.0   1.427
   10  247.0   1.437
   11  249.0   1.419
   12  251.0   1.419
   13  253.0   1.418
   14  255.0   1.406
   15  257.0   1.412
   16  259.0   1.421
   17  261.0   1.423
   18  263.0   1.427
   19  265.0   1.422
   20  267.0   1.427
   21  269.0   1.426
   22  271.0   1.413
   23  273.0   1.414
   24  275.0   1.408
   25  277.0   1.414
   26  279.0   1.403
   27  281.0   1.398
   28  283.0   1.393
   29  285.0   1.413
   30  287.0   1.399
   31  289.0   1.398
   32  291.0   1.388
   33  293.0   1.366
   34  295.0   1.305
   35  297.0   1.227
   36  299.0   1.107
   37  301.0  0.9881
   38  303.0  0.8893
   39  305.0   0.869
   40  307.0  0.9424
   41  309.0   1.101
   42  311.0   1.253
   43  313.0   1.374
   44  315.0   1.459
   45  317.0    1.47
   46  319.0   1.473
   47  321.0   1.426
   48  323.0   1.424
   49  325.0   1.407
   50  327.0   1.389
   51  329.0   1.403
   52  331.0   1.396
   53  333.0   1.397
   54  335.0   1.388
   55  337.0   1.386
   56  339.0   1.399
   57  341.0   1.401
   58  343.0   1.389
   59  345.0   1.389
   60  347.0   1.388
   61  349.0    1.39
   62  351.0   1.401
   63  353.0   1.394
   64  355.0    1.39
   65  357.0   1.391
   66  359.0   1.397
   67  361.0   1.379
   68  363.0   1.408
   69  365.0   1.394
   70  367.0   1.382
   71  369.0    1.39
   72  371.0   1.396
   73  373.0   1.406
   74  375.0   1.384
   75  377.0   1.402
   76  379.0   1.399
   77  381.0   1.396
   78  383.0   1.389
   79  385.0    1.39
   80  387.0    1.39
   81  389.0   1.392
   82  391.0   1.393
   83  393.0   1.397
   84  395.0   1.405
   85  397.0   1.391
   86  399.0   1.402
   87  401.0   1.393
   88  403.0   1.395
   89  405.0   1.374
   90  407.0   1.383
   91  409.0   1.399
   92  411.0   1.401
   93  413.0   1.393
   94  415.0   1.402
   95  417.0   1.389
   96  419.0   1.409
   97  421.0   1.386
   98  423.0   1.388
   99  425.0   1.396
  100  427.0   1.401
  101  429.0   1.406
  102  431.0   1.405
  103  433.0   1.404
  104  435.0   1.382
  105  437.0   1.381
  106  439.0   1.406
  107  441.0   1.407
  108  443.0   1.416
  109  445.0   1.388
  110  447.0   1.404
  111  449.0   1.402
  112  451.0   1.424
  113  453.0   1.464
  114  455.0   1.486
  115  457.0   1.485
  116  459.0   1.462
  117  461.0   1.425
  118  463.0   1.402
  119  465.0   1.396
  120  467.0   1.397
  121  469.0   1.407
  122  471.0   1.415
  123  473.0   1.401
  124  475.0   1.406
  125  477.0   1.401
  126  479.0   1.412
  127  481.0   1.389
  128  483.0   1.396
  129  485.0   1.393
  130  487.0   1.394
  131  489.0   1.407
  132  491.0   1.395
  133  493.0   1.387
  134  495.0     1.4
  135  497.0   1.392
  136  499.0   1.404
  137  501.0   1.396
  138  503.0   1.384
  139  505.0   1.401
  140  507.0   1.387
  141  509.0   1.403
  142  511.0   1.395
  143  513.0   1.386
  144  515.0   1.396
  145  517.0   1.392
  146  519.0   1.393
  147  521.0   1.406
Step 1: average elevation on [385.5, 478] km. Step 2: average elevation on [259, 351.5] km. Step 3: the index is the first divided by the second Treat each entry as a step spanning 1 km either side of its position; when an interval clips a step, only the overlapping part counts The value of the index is 1.05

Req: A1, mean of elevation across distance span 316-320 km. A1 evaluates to 1.47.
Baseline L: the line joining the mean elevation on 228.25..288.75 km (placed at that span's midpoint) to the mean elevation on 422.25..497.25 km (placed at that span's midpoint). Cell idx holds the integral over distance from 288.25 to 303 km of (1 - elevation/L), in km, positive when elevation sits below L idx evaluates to 2.0 km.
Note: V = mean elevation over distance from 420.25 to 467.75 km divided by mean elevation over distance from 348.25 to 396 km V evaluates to 1.01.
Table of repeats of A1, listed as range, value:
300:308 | 0.922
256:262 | 1.42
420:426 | 1.39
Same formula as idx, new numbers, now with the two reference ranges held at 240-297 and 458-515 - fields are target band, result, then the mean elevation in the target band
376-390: 0.1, 1.39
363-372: 0.1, 1.39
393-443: 0.2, 1.4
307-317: 0.9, 1.28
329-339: 0.1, 1.39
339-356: 0.1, 1.39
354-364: 0.1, 1.39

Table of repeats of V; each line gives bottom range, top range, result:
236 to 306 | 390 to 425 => 1.03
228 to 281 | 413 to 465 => 0.99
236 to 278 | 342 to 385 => 0.98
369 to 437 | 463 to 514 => 1.00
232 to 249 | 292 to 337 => 0.89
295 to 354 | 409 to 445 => 1.07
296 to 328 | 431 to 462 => 1.15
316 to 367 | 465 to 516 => 1.00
